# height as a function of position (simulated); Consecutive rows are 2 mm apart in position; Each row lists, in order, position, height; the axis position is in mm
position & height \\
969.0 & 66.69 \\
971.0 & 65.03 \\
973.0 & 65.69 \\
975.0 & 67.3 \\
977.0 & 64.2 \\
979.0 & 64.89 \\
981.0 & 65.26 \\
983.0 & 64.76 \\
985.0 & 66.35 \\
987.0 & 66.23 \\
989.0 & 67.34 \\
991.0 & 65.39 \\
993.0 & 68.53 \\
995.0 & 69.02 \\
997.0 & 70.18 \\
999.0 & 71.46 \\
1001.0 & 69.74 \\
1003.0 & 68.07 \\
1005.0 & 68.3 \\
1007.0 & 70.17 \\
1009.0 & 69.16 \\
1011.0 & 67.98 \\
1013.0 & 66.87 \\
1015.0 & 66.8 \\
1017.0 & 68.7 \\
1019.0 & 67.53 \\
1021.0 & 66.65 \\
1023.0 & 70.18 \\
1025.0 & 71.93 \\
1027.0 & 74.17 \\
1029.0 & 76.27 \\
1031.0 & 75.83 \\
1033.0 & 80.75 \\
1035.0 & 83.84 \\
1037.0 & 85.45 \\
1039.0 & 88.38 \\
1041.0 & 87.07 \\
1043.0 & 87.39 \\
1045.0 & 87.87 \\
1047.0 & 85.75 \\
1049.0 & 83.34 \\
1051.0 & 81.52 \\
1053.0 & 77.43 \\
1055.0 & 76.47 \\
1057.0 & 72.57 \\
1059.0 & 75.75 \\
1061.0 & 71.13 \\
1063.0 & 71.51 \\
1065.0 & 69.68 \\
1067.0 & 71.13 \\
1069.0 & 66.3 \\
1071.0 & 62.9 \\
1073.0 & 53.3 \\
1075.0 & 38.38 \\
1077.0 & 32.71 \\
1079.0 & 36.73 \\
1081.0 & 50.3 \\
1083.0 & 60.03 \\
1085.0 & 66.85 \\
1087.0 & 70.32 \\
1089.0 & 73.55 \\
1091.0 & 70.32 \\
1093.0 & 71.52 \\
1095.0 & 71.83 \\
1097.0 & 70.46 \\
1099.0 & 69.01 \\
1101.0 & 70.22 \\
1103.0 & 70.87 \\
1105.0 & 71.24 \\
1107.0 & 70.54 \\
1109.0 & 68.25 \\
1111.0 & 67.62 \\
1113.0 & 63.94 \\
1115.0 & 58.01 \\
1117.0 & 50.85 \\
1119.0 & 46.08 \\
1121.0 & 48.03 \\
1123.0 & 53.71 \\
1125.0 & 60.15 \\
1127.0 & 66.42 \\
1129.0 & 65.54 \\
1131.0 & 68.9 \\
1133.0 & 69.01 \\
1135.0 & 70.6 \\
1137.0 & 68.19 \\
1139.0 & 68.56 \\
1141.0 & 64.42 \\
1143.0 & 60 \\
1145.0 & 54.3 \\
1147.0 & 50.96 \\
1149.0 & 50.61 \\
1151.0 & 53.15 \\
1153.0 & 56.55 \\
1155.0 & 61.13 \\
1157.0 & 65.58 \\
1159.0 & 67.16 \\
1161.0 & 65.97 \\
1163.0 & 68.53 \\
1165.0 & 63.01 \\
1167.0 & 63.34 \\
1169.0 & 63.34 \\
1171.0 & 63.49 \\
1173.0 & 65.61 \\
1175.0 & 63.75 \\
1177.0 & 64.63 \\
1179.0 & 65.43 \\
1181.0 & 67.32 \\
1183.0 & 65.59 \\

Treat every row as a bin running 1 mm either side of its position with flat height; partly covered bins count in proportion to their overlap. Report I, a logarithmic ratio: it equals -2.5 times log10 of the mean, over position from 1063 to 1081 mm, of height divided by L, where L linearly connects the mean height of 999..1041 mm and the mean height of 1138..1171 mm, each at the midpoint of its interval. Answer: 0.246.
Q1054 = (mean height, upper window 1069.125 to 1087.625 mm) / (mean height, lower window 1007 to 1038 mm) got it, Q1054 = 0.7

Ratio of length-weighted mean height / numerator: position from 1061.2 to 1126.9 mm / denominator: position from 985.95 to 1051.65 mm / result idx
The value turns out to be 0.84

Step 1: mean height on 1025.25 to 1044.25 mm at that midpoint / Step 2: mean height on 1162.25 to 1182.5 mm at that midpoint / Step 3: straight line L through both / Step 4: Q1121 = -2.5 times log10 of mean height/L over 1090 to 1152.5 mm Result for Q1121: 0.128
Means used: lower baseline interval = 81.8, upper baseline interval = 64.8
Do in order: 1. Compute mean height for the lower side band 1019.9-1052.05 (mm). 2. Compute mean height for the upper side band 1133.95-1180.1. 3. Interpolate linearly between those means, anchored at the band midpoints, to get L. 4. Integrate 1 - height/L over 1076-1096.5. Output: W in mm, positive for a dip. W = 3.4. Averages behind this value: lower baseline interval 80.4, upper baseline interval 62.6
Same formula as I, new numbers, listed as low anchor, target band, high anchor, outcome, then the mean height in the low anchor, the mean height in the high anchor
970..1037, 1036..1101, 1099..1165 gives -0.062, 69.5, 62.5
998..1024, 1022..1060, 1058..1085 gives -0.250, 68.6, 58.8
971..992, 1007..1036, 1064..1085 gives -0.179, 65.7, 54.8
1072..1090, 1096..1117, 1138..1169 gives -0.195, 53.6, 61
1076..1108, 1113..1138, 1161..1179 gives 0.065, 64.2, 64.6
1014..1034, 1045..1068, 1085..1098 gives -0.075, 71.9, 71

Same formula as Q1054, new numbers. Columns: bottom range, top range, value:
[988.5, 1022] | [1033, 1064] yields 1.19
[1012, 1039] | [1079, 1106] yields 0.91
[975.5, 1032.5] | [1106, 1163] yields 0.89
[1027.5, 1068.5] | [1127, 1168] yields 0.79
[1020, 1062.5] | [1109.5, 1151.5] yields 0.76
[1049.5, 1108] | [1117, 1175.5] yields 0.93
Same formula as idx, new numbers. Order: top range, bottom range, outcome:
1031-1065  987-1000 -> 1.18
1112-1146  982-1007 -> 0.90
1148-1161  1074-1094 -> 1.04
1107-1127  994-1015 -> 0.85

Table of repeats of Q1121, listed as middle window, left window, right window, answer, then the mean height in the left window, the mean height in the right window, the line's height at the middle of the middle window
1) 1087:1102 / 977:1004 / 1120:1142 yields -0.10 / 67.4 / 64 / 64.8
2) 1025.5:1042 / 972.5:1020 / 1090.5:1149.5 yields -0.22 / 67.5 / 63.7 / 66.4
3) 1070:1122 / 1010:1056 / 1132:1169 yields 0.14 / 77.3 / 62.3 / 69.3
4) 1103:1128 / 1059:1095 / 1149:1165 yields 0.02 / 61.7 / 61.9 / 61.8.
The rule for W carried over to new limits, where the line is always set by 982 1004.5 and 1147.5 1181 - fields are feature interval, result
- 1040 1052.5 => -3.57 mm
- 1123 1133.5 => -0.17 mm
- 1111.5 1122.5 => 1.72 mm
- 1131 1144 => -0.73 mm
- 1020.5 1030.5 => -0.81 mm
